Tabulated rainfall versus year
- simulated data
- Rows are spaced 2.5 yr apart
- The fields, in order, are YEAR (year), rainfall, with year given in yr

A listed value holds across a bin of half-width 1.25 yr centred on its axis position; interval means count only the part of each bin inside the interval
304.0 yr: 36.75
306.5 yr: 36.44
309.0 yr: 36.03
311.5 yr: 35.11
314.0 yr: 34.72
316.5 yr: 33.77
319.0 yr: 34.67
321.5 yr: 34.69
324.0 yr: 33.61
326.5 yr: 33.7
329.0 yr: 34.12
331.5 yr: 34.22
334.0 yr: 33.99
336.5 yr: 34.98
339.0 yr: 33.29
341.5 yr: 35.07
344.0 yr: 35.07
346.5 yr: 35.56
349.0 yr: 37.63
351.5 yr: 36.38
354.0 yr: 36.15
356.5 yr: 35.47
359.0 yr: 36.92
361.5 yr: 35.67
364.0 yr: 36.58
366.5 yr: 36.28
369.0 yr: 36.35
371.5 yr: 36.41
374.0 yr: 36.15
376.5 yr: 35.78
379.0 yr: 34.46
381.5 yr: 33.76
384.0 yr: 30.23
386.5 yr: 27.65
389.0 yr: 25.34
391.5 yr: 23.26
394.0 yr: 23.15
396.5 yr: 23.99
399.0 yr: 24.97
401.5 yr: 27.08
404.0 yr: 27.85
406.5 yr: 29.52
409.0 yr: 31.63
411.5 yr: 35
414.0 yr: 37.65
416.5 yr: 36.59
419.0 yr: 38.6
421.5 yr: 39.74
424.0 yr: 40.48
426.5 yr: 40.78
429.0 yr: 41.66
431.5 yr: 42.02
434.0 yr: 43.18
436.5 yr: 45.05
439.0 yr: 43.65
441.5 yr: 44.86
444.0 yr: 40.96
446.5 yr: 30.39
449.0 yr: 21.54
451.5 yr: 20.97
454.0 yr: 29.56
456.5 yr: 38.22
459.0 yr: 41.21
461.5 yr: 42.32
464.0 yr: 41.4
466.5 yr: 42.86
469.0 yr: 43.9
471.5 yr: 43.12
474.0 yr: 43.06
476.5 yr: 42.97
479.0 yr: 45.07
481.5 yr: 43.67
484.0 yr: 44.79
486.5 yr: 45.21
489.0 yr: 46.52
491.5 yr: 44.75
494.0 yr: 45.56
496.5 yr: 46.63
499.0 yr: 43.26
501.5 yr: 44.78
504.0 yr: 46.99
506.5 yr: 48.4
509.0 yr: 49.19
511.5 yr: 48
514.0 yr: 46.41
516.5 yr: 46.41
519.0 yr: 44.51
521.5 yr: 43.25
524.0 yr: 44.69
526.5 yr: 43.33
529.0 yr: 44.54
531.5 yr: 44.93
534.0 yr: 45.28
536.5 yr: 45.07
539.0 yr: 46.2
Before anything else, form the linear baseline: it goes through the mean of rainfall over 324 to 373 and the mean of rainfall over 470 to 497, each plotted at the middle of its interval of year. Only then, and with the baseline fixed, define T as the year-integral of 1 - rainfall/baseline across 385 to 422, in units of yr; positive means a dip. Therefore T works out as 8.8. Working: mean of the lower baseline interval 35.4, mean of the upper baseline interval 44.6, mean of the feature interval 29.9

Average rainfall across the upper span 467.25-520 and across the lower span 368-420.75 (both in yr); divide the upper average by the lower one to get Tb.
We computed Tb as 1.5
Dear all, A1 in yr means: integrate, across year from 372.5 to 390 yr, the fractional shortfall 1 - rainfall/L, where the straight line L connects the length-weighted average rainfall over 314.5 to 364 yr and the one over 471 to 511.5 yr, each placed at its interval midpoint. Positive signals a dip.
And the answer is 2.7 yr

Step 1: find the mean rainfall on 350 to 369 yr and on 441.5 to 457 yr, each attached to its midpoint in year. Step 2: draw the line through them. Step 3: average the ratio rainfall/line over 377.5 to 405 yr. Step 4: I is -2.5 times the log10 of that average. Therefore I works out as 0.24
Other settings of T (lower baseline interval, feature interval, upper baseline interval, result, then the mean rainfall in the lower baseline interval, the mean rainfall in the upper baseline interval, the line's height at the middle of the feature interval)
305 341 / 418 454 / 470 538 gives 2.87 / 34.6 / 45.2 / 41.2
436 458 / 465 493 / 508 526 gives -3.04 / 34.8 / 45.9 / 39.9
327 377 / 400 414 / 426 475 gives 2.51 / 35.6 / 39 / 37.5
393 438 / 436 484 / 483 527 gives 1.38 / 35.1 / 45.8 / 40.4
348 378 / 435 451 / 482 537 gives 1.64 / 36.3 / 45.5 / 41.3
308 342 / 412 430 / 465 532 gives 0.52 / 34.4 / 45.1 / 40.3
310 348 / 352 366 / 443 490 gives -0.26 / 34.5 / 39.3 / 35.5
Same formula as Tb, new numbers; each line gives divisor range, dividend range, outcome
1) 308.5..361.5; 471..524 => 1.30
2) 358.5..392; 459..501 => 1.32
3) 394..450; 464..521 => 1.27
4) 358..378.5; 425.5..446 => 1.17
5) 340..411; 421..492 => 1.25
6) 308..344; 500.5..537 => 1.33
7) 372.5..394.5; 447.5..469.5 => 1.17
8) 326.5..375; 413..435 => 1.13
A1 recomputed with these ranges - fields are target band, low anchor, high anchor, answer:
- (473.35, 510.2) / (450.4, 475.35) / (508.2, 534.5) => -2.9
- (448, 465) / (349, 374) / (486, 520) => 3.7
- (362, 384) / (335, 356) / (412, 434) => 0.9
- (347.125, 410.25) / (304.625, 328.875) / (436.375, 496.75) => 8.7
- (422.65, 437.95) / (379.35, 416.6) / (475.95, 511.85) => -3.3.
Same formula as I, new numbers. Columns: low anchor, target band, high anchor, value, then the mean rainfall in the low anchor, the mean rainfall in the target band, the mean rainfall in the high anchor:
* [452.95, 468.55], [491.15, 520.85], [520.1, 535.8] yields -0.08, 39.6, 46.2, 44.4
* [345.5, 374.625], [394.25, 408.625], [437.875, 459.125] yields 0.30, 36.3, 26.7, 34.2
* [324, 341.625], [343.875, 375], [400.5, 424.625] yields -0.06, 34.1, 36.2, 34.3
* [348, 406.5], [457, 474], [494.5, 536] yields -0.04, 32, 42.3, 45.6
